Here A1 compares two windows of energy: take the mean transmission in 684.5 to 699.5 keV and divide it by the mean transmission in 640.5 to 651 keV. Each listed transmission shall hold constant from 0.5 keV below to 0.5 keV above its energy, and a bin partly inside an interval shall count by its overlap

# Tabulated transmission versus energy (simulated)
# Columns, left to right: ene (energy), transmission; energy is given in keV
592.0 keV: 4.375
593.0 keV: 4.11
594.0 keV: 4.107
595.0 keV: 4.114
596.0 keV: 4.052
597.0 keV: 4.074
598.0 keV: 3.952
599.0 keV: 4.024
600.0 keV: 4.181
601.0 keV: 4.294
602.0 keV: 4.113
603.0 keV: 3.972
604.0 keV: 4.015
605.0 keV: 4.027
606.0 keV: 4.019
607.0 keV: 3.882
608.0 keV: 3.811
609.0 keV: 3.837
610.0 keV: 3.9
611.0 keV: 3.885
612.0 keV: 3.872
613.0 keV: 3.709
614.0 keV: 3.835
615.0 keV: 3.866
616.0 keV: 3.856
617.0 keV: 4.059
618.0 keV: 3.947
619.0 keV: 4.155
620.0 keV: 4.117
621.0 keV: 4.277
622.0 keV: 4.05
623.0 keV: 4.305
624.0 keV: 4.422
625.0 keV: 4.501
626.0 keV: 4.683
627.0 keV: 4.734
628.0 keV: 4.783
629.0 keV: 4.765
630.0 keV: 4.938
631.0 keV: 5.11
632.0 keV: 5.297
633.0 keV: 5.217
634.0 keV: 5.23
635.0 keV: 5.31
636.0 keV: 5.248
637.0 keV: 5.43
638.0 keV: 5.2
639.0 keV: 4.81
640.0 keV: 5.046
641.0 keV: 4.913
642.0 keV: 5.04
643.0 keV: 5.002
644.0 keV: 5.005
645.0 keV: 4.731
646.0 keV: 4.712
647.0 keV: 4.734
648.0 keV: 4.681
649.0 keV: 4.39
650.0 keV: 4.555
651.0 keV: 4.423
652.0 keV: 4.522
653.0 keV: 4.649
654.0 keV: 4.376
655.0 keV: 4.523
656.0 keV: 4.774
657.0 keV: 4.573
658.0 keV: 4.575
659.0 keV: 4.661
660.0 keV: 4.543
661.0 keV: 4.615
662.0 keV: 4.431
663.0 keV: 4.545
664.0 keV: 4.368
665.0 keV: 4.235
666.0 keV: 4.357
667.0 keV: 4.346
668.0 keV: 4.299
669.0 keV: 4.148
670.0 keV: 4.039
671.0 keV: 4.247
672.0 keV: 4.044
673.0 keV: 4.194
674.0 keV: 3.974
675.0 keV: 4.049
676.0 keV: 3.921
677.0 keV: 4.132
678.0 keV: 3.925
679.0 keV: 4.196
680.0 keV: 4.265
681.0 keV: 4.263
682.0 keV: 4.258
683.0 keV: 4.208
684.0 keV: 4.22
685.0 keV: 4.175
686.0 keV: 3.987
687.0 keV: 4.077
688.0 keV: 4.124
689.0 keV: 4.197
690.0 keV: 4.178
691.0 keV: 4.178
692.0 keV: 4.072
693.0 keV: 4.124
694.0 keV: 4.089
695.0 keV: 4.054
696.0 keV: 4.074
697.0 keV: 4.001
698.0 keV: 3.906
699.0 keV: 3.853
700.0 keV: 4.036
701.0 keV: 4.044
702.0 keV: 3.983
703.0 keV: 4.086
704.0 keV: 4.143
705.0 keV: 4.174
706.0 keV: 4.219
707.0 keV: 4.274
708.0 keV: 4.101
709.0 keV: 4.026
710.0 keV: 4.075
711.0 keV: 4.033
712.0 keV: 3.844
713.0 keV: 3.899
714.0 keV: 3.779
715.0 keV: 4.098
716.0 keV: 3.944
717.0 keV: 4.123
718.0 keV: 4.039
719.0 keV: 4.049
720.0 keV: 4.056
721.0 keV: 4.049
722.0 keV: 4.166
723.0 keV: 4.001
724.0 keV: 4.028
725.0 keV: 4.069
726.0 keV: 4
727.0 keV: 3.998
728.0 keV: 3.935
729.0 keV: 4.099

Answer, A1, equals 0.86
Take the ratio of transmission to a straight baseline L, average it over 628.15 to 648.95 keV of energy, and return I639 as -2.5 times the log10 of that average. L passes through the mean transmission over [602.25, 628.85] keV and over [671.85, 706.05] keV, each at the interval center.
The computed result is -0.22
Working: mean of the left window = 4.11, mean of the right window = 4.1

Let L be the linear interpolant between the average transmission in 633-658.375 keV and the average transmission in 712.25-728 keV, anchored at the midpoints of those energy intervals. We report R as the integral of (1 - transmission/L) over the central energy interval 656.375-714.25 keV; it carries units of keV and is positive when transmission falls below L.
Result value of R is 3.0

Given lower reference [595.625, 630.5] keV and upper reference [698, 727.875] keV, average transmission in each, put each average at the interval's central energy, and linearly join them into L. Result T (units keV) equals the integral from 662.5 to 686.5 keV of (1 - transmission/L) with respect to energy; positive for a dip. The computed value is -0.6 keV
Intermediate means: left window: 4.14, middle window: 4.18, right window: 4.04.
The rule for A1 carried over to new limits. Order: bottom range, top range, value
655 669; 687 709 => 0.91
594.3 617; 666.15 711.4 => 1.04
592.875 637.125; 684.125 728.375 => 0.94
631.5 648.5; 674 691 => 0.82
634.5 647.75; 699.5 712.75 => 0.81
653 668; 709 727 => 0.89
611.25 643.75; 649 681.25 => 0.94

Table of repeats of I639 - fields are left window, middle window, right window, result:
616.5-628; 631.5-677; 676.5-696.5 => -0.095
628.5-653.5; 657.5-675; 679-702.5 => 0.045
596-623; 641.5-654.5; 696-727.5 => -0.167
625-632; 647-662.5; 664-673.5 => -0.029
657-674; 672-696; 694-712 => 0.022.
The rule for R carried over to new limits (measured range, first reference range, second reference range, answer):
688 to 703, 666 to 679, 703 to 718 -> 0.08 keV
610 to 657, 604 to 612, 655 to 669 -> -4.63 keV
